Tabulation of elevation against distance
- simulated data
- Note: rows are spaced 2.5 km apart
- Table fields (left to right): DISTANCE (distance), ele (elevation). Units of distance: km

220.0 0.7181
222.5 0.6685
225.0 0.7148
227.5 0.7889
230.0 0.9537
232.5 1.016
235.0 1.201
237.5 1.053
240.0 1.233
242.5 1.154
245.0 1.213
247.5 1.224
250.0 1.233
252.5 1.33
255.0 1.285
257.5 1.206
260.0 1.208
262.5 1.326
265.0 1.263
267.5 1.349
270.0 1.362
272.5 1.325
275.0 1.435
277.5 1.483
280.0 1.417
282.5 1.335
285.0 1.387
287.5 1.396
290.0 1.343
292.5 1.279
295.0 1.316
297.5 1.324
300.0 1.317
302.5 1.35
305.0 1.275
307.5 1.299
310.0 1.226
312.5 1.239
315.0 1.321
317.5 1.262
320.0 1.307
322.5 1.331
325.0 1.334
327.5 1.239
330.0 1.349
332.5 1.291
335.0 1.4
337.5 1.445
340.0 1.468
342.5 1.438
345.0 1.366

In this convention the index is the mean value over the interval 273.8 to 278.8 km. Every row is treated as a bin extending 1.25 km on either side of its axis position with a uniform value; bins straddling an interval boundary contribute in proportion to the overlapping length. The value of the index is 1.46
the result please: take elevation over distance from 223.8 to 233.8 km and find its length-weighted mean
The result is 0.871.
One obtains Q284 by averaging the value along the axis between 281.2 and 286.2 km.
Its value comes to 1.36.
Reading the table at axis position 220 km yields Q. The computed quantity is 0.7181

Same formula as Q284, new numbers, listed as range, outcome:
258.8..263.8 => 1.27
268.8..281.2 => 1.4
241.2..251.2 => 1.21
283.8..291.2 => 1.38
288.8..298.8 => 1.32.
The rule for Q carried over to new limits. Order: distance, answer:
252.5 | 1.33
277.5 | 1.483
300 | 1.317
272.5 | 1.325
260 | 1.208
